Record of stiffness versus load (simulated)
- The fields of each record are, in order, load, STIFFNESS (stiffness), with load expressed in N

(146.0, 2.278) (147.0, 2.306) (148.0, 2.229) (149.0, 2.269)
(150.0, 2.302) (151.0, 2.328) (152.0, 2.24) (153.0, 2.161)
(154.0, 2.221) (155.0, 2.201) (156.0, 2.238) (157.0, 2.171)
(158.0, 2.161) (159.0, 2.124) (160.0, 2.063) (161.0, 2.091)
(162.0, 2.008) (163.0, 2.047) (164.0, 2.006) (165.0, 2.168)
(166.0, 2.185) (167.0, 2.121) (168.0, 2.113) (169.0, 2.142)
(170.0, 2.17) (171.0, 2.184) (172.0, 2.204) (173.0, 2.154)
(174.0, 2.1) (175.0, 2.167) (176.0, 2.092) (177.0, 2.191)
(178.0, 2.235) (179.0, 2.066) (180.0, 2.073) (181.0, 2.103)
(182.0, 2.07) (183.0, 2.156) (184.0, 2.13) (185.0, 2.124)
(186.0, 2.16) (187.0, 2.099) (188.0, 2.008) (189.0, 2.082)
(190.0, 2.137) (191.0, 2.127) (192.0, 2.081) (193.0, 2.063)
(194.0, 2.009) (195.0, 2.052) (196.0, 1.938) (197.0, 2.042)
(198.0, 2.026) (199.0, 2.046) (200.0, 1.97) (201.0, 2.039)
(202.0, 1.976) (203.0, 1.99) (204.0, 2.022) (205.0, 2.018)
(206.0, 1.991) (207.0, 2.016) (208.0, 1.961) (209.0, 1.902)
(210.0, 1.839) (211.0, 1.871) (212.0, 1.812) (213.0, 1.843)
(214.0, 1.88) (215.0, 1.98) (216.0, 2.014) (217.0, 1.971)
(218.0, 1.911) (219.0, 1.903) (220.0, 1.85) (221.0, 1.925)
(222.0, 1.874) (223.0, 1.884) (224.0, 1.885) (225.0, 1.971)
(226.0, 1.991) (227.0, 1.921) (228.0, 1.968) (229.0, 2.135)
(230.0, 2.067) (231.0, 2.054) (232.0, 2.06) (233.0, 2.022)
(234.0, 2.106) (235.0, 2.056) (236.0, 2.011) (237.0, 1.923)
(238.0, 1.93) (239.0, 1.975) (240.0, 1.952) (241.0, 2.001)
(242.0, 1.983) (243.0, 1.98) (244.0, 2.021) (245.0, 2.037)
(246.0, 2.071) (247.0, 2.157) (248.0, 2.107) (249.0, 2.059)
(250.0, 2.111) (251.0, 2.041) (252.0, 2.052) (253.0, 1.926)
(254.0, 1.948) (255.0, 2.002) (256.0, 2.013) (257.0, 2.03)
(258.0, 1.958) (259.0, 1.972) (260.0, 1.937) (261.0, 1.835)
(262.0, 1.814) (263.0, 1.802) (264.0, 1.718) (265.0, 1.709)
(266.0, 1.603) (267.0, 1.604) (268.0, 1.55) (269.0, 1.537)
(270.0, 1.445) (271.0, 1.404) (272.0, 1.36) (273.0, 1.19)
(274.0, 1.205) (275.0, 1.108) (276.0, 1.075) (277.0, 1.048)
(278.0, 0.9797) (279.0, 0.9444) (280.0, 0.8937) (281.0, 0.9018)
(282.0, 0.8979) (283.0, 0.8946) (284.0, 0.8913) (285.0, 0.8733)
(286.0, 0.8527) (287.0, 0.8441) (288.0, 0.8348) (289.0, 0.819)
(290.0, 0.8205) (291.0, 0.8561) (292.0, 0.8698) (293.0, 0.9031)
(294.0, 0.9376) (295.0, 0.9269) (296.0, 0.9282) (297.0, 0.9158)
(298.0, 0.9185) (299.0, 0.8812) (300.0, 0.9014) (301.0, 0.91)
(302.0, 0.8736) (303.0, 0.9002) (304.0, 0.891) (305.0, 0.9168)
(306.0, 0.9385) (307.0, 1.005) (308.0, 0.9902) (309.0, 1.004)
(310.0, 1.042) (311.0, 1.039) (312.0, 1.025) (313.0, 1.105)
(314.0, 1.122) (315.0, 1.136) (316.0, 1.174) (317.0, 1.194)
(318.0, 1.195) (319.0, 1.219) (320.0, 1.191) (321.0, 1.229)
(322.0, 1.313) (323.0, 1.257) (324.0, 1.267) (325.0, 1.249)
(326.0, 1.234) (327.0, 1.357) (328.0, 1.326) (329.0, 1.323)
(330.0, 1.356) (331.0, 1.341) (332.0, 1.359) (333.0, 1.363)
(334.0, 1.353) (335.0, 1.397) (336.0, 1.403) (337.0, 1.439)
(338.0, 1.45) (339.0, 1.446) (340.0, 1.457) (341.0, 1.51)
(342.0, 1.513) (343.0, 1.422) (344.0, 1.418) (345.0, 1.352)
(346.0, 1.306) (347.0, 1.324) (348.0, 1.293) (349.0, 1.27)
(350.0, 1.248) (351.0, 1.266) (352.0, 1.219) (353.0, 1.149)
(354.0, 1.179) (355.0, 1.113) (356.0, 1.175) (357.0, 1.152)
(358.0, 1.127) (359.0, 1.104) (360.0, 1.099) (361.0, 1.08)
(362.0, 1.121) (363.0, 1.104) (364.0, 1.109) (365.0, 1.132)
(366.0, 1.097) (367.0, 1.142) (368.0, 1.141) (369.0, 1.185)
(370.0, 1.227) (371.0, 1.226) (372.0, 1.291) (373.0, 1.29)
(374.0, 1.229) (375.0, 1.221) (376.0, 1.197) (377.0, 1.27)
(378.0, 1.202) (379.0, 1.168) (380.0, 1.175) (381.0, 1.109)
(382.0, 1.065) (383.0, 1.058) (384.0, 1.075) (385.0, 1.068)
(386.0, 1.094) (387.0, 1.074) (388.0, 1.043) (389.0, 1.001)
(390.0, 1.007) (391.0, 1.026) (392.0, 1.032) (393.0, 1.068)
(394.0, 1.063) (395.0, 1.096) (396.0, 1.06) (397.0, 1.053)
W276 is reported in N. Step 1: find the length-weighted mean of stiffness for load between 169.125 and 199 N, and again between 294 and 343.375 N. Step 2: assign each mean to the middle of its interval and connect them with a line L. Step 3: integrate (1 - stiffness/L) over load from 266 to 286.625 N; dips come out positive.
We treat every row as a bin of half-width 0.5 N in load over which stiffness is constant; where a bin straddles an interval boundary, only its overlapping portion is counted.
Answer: 4.7 N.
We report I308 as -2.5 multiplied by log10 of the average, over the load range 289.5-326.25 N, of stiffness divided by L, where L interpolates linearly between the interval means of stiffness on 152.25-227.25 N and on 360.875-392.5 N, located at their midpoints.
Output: 0.38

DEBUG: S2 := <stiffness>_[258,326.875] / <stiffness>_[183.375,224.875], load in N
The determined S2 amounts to 0.58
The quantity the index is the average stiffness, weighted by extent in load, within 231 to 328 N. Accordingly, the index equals 1.4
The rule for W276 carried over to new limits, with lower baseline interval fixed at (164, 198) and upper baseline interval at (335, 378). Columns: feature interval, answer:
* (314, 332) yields 2.01 N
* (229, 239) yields -0.96 N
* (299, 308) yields 3.52 N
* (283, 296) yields 5.82 N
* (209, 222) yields 0.28 N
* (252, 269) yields -1.12 N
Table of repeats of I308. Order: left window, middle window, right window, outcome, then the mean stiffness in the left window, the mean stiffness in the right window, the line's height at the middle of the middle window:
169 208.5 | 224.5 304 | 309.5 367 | 0.113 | 2.08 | 1.25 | 1.66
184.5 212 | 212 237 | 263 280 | -0.113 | 2.02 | 1.34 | 1.78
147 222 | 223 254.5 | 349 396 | -0.121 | 2.07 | 1.14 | 1.8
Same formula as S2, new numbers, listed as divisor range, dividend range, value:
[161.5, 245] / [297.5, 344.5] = 0.59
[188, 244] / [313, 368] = 0.64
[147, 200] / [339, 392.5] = 0.56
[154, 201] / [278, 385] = 0.54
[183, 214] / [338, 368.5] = 0.62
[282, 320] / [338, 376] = 1.29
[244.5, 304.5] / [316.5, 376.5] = 0.93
